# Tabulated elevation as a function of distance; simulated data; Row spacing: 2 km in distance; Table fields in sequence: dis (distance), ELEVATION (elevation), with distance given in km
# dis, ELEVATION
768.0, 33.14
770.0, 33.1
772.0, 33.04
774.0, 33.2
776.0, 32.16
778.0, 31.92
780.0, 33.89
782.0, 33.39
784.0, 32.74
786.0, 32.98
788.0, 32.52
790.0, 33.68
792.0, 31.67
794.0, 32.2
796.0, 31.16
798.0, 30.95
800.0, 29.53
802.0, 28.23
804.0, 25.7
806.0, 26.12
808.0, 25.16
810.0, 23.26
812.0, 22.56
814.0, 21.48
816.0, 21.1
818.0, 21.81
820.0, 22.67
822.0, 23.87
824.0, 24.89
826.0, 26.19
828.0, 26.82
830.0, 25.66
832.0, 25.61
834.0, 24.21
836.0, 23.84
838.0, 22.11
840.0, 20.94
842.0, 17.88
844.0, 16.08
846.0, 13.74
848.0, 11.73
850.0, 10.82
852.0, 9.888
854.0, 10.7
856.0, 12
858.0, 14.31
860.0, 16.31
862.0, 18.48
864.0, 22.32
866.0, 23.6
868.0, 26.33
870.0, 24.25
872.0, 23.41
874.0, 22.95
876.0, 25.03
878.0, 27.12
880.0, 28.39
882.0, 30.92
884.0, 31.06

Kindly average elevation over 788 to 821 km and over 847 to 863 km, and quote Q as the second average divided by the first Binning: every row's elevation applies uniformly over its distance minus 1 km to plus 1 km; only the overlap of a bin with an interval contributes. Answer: 0.48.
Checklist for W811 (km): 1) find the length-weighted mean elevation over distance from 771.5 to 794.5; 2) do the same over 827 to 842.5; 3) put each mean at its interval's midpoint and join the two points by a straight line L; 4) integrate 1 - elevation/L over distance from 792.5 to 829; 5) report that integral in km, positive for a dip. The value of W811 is 2.7 km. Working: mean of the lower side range 32.8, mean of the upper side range 23.6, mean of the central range 25.8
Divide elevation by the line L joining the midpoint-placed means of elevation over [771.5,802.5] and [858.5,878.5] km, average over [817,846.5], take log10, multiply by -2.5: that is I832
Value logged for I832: 0.195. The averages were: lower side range 32.1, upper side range 22.7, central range 22.6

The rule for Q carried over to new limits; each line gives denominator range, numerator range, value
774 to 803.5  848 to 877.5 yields 0.58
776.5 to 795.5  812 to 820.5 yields 0.67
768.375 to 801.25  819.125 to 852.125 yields 0.64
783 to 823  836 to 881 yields 0.70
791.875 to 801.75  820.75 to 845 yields 0.75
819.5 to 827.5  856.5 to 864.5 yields 0.70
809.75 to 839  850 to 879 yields 0.82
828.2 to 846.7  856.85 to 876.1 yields 1.00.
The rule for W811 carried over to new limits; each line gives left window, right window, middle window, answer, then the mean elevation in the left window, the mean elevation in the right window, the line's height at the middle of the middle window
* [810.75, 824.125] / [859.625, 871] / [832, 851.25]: 3.6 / 22.5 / 22.2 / 22.3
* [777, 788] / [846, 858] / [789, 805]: -1.1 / 32.9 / 11.5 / 28.5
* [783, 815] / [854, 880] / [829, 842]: 0.8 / 28.7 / 21.2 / 24.7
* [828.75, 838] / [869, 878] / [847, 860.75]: 6.9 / 24.6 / 24.3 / 24.4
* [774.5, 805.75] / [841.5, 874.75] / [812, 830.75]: 0.8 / 31.4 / 17.3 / 24.9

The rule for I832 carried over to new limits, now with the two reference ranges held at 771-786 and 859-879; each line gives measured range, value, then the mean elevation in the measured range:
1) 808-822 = 0.27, 22.5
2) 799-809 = 0.12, 26.9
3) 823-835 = 0.07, 25.6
